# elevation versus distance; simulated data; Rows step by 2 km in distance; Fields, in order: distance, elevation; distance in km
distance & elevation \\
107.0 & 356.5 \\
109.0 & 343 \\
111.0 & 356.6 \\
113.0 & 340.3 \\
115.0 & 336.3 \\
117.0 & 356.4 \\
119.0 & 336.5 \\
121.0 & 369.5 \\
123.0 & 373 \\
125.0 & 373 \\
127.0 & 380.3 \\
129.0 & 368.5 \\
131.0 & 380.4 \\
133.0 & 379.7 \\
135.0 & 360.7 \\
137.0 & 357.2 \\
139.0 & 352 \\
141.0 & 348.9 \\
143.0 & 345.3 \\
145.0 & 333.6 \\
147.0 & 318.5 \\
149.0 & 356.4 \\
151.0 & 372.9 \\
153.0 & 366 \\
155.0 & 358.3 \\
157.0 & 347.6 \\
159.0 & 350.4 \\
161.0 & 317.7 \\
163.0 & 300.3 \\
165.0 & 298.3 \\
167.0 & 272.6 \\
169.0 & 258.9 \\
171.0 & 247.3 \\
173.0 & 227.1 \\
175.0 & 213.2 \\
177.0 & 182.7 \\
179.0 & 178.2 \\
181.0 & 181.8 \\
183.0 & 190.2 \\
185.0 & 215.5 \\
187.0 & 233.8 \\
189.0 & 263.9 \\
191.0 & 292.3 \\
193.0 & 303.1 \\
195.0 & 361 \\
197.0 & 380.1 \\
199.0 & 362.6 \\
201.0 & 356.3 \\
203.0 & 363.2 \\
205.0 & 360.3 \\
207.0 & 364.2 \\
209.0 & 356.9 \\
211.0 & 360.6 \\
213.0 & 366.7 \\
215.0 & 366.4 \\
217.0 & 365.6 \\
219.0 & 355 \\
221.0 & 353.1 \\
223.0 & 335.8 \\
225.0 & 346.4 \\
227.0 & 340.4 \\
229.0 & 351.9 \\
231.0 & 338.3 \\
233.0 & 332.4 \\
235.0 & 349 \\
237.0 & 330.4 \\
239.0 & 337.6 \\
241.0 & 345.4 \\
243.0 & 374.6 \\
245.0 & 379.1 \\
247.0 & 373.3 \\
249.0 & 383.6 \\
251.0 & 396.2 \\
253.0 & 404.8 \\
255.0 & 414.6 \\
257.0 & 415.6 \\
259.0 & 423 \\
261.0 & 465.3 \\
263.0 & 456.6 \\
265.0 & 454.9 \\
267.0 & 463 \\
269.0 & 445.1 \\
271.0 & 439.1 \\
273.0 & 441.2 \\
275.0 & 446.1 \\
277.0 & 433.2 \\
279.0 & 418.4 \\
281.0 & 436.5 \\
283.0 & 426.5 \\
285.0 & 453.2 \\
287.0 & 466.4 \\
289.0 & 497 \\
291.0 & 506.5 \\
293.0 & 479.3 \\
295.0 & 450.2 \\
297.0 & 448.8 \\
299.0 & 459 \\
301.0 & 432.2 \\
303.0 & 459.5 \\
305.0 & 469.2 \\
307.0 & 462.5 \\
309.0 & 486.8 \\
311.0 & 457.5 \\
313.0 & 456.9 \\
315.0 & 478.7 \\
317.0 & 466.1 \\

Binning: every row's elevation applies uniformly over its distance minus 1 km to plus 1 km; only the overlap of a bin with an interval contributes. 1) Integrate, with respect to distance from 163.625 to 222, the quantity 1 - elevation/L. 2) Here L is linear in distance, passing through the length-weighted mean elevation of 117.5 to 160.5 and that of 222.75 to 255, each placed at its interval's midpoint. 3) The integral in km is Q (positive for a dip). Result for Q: 10.0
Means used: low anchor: 358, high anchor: 360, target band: 298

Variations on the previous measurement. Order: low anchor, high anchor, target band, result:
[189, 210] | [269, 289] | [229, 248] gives 2.1 km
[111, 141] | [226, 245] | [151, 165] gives 0.7 km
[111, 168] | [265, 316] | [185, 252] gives 9.8 km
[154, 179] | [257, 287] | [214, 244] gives 2.1 km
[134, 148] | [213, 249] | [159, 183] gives 7.0 km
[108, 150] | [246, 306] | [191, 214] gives 2.5 km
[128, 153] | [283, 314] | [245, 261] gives 1.1 km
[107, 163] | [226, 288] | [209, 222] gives 0.9 km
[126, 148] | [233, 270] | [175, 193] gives 7.3 km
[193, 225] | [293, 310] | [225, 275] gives 1.3 km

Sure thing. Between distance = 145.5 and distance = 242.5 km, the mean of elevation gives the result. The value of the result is 316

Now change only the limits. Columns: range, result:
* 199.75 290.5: 394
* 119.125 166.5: 351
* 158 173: 288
